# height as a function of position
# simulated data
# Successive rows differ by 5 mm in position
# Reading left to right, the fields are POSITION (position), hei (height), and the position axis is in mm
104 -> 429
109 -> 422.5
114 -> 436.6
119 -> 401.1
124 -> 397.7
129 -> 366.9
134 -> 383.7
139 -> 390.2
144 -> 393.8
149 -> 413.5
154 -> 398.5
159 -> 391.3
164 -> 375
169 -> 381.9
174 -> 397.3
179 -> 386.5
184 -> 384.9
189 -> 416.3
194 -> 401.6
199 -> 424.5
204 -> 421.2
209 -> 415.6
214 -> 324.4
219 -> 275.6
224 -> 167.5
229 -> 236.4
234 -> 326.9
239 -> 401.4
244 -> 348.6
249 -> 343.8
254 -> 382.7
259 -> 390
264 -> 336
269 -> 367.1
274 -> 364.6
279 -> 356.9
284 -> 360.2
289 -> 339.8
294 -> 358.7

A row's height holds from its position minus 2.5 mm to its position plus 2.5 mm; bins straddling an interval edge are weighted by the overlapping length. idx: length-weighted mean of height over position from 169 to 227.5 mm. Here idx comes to 364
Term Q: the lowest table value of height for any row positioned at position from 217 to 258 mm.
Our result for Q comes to 167.5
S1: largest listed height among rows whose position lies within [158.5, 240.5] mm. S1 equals 424.5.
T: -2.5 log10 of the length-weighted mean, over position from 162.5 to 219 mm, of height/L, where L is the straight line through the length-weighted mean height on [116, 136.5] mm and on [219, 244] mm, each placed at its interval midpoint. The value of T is -0.19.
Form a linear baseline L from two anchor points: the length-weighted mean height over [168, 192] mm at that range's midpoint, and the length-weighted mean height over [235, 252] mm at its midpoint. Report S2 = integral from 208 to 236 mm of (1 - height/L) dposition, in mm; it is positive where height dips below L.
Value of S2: 6.7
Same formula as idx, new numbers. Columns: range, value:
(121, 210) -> 396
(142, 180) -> 392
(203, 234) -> 303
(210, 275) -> 329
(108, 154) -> 400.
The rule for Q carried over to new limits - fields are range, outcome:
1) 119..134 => 366.9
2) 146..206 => 375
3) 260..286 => 336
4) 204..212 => 415.6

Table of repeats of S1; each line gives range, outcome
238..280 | 401.4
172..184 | 397.3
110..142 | 436.6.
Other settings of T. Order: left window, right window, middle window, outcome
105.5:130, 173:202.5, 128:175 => 0.04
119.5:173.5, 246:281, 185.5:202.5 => -0.09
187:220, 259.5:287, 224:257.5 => 0.13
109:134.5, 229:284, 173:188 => -0.03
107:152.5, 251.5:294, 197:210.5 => -0.11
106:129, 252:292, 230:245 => 0.07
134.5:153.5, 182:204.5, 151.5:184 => 0.04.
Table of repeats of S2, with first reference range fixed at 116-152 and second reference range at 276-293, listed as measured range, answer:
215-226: 3.9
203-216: -0.4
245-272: -0.2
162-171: 0.1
